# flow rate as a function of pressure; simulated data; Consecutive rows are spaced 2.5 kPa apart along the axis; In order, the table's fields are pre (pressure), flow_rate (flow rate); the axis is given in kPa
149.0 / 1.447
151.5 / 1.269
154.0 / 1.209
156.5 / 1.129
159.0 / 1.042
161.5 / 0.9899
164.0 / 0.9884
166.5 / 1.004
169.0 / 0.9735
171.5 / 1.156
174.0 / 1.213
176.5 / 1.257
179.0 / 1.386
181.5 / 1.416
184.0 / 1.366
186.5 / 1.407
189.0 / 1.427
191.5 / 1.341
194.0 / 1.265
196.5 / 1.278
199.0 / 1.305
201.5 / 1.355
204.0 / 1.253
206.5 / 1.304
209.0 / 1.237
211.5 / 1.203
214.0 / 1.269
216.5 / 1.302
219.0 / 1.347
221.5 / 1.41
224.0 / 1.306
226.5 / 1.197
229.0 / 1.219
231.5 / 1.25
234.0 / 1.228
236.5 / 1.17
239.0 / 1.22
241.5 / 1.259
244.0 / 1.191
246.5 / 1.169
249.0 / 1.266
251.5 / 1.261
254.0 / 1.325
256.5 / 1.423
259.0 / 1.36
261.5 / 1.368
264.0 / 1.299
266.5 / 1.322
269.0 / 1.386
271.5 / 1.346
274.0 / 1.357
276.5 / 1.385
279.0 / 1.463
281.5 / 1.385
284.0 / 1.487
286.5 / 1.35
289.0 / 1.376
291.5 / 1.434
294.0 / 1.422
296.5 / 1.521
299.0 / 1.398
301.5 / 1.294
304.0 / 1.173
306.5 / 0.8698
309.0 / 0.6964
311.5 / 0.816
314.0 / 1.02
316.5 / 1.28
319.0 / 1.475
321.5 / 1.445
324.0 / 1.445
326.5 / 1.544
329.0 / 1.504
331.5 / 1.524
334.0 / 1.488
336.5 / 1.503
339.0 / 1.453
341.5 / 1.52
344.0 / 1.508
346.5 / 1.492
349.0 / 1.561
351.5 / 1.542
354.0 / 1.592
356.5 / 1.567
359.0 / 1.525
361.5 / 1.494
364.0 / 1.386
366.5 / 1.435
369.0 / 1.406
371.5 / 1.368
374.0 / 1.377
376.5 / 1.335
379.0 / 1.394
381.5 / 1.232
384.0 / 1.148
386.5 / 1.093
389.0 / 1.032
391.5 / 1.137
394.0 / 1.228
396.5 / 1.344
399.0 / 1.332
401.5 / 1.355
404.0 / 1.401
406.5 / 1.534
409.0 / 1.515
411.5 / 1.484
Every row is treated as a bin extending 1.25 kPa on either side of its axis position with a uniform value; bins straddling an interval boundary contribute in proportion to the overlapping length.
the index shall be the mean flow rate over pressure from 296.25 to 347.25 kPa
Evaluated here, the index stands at 1.33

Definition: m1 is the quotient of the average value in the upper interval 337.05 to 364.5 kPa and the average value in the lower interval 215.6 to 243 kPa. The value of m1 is 1.20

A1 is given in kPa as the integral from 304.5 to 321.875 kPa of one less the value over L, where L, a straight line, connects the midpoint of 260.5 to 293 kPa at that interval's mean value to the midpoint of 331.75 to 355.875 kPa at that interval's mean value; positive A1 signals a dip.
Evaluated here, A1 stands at 4.6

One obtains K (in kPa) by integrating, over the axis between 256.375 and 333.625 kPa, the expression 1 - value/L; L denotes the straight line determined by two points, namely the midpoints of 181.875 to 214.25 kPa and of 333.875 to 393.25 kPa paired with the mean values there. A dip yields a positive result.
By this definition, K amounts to 1.87 kPa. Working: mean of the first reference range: 1.31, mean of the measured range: 1.33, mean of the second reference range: 1.4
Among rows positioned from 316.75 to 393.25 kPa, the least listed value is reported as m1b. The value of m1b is 1.032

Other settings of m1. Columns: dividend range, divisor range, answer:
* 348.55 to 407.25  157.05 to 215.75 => 1.10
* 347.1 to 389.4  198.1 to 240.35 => 1.10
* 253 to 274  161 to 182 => 1.18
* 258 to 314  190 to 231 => 1.00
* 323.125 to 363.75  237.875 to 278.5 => 1.15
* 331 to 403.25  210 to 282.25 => 1.07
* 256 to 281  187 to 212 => 1.05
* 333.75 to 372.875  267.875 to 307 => 1.09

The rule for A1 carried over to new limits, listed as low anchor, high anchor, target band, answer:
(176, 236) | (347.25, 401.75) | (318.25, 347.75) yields -3.2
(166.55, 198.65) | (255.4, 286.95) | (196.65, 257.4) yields 2.8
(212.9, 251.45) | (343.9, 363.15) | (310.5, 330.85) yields 1.8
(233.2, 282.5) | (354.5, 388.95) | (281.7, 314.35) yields 2.4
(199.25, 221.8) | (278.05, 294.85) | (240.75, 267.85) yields 1.4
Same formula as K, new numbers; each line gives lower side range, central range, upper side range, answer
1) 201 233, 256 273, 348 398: -0.7 kPa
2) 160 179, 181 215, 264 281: -4.0 kPa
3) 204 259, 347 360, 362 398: -2.8 kPa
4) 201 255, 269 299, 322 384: -1.3 kPa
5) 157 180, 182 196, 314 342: -2.5 kPa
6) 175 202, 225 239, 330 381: 1.6 kPa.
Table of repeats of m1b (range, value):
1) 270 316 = 0.6964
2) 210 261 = 1.169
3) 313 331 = 1.02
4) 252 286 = 1.299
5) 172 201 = 1.213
